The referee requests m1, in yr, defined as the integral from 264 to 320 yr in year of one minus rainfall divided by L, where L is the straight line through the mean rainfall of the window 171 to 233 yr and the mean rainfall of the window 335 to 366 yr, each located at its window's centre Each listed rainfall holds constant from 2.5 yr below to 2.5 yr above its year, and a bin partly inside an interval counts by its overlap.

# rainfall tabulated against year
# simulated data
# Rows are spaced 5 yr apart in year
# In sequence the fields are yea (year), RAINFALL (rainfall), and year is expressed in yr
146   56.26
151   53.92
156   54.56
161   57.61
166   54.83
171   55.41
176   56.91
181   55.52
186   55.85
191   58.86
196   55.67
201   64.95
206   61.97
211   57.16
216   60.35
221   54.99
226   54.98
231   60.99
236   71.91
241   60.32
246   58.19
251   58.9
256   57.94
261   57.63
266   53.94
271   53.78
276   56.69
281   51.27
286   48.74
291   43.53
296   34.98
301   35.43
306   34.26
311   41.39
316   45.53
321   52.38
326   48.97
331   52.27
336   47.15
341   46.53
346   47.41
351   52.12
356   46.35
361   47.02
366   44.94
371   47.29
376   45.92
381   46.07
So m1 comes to 6.8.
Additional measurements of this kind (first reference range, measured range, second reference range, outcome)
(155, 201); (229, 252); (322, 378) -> -3.77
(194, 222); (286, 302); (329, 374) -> 3.85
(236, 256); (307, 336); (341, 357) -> 2.43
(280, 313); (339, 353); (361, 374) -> -1.24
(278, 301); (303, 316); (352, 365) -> 1.63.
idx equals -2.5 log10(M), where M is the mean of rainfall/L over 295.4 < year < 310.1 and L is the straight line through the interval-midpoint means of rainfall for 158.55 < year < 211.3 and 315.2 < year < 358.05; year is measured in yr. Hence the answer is 0.39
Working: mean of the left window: 57.7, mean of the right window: 48.9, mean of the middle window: 35.6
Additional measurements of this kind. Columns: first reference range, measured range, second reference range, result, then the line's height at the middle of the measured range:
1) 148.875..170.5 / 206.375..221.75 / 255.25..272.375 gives -0.055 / 55.5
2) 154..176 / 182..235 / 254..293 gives -0.081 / 54.7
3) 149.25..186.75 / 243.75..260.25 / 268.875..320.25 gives -0.202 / 48.4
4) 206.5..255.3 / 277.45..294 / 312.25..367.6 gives 0.127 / 53.9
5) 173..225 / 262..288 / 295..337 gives -0.094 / 48.8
